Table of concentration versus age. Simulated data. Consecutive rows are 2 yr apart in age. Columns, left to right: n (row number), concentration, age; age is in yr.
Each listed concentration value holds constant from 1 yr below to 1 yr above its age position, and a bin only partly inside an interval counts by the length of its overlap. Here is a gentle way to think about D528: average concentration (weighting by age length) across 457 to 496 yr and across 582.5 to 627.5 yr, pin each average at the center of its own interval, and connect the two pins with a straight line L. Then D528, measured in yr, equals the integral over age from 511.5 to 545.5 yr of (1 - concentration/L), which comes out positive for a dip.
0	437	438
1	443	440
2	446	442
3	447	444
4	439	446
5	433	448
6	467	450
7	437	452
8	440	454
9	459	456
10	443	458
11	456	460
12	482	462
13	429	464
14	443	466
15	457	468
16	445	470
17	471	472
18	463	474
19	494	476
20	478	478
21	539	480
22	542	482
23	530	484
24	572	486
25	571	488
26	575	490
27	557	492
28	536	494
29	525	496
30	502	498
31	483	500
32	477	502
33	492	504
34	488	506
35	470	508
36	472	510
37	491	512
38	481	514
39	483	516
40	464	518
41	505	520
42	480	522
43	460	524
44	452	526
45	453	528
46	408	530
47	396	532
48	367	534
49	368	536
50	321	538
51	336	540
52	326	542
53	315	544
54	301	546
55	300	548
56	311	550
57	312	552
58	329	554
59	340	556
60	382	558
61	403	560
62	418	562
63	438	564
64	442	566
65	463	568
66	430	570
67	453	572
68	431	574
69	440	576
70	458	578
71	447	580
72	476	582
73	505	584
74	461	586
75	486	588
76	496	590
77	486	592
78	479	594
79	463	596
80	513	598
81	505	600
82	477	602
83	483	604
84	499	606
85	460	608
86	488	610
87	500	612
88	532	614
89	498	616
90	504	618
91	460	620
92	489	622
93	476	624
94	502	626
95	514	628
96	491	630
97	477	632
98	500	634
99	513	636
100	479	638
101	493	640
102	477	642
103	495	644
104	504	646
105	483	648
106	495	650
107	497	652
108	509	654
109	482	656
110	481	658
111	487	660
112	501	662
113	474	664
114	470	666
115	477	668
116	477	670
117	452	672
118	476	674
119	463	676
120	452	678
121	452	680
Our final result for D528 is 5.5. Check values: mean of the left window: 500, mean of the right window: 489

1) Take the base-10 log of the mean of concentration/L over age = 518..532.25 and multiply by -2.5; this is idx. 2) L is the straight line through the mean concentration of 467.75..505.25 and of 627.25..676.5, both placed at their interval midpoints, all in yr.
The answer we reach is 0.117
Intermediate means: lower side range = 512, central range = 454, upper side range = 487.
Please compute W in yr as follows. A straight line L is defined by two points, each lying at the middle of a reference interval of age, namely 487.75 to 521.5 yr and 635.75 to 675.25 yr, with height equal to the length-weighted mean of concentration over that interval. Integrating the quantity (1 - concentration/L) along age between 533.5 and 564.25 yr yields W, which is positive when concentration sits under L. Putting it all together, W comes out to 9.4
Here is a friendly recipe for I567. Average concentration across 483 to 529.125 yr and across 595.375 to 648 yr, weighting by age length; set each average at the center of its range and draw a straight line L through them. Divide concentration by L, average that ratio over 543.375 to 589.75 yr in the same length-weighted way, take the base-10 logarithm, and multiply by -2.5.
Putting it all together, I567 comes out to 0.21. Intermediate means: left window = 501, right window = 492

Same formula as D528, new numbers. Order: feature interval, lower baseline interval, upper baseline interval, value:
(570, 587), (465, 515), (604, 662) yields 1.33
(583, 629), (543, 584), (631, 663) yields -4.67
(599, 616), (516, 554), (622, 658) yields -1.27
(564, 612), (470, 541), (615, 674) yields 1.21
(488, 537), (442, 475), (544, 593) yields -4.85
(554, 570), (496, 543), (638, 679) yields 1.67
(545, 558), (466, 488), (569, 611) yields 4.36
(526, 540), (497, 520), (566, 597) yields 2.65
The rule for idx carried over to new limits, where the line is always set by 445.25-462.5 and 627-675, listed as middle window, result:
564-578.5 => 0.07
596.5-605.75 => -0.03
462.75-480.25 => -0.03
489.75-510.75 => -0.10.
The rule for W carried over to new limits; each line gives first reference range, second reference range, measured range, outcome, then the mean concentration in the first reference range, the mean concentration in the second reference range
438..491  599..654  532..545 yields 3.8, 476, 493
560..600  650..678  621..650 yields -1.1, 462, 480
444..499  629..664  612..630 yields -0.2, 488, 491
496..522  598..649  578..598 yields 0.5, 485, 492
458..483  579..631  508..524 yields -0.1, 474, 488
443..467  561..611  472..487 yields -2.1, 448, 468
